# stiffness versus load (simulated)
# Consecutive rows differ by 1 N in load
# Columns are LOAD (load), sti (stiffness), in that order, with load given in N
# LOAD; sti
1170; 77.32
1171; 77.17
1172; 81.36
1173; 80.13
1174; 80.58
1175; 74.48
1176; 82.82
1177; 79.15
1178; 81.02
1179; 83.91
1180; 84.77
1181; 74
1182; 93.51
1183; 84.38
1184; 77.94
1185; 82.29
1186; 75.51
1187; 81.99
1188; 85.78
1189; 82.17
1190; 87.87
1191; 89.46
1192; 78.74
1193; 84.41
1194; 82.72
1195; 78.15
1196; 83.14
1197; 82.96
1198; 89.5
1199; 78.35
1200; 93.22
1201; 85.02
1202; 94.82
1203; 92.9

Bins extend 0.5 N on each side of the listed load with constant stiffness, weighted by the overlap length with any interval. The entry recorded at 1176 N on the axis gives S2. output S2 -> 82.82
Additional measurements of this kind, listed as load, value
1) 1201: 85.02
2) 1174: 80.58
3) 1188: 85.78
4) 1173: 80.13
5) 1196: 83.14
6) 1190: 87.87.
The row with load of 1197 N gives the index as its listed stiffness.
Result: 82.96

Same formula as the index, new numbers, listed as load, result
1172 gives 81.36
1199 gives 78.35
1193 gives 84.41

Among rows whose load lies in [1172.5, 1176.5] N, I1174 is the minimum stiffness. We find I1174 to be 74.48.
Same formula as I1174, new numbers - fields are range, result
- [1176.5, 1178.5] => 79.15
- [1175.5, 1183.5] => 74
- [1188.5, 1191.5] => 82.17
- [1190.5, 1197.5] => 78.15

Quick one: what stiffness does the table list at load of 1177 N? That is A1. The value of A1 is 79.15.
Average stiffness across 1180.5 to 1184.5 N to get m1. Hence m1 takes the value 82.5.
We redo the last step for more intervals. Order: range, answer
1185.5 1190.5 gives 82.7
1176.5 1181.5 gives 80.6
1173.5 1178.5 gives 79.6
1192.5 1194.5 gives 83.6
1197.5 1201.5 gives 86.5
